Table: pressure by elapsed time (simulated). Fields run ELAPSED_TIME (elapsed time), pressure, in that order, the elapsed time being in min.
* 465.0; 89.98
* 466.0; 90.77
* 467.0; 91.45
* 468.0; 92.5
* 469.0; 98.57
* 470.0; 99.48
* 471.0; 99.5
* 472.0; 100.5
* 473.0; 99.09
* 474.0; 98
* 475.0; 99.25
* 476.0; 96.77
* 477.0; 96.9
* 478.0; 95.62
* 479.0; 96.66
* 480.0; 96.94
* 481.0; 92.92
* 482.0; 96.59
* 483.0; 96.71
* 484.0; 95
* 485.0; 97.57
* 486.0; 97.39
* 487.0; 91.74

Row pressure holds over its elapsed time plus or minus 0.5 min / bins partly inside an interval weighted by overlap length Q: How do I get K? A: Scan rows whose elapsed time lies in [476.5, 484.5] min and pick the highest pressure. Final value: 96.94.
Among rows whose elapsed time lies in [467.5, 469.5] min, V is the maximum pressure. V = 98.57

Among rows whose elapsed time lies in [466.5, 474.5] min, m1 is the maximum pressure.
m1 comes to 100.5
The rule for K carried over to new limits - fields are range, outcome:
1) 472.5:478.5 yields 99.25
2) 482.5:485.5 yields 97.57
